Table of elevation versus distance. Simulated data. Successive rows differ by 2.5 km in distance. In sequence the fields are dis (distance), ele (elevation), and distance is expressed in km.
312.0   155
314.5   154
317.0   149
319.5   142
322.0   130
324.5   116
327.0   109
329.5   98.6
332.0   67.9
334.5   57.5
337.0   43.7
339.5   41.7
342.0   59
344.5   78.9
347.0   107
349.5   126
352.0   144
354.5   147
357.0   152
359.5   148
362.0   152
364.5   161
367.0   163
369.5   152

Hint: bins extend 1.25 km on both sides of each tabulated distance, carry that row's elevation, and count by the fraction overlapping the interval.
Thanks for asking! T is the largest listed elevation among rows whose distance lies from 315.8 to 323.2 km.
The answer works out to 149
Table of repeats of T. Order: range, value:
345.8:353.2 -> 144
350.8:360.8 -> 152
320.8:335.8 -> 130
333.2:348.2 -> 107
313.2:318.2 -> 154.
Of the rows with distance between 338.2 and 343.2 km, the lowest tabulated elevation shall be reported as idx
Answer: 41.7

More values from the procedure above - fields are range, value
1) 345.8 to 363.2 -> 107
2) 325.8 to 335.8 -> 57.5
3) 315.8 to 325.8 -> 116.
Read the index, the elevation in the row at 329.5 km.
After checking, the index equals 98.6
